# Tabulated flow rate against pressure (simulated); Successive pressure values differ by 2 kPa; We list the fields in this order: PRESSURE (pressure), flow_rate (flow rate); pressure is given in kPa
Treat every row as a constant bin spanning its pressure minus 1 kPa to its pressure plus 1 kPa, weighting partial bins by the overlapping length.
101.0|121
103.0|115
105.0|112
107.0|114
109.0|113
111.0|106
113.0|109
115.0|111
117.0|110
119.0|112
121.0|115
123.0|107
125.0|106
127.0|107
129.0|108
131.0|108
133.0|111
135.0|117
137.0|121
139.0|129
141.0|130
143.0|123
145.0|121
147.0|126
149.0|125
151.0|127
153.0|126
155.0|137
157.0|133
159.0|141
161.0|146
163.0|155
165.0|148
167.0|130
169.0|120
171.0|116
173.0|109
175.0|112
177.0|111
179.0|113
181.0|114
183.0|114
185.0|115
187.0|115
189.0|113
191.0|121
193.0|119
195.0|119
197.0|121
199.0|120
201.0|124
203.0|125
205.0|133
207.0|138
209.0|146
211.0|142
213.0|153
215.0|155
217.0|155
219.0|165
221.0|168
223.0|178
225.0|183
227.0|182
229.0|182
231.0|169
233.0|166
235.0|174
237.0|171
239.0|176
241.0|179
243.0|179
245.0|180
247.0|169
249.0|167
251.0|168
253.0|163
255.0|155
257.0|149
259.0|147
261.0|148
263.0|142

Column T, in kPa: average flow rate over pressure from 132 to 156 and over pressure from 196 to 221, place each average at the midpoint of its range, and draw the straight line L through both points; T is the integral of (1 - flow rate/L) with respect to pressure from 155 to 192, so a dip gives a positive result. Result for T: 2.14 kPa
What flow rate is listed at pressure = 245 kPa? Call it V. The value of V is 180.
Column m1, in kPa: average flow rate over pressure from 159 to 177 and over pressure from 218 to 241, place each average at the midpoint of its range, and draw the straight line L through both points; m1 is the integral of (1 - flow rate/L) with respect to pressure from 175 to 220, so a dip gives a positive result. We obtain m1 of 6.8 kPa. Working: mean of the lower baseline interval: 129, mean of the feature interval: 128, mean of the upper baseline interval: 174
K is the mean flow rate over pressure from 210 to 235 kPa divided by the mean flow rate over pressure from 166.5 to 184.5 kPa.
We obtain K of 1.45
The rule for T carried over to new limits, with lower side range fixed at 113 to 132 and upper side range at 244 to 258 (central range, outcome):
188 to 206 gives 2.5 kPa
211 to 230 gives -2.0 kPa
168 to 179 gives 1.5 kPa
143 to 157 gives -0.7 kPa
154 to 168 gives -1.7 kPa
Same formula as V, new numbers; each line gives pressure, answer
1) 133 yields 111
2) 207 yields 138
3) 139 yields 129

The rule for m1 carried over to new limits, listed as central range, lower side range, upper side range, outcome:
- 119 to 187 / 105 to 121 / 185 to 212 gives -2.2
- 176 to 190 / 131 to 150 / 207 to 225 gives 2.8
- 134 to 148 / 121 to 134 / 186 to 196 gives -1.7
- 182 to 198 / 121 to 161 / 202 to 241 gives 3.2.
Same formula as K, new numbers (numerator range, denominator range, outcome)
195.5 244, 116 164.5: 1.28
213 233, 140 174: 1.30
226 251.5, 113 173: 1.42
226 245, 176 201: 1.51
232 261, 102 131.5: 1.51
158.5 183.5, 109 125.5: 1.14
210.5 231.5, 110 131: 1.53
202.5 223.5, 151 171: 1.11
